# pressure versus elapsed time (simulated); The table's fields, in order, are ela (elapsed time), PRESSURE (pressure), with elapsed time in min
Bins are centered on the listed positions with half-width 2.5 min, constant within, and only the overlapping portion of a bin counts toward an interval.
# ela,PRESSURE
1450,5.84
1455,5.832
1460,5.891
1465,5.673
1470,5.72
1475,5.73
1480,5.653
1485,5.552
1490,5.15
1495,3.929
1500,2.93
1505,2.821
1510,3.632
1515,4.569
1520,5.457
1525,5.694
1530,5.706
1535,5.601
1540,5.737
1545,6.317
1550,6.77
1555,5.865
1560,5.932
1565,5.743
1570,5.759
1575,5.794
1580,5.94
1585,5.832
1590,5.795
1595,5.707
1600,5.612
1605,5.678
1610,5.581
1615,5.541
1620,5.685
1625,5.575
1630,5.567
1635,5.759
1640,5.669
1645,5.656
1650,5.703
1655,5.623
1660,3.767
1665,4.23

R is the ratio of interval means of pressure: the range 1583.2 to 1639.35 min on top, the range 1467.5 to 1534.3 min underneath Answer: 1.2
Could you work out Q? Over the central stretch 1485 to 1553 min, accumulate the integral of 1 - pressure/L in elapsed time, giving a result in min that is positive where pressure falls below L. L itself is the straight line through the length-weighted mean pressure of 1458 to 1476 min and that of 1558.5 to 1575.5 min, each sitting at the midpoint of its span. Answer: 9.4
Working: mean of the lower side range 5.75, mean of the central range 4.98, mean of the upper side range 5.8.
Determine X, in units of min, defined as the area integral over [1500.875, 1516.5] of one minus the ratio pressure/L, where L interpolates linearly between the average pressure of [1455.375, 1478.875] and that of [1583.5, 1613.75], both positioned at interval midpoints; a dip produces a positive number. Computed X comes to 6.0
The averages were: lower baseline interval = 5.75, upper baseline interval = 5.69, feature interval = 3.54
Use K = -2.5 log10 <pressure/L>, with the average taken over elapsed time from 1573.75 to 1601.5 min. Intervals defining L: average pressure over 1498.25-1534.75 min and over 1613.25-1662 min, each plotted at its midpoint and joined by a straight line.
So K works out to -0.14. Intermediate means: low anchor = 4.51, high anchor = 5.47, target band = 5.79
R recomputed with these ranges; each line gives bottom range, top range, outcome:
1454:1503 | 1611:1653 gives 1.09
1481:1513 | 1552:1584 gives 1.43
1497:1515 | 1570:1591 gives 1.74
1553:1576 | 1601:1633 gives 0.96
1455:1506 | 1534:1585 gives 1.19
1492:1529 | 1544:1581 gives 1.42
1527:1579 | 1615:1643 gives 0.95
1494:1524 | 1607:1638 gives 1.41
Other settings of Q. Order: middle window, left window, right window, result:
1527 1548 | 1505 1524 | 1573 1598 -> -4.3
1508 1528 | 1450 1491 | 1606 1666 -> 2.5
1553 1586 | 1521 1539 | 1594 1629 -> -1.2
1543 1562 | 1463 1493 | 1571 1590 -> -1.5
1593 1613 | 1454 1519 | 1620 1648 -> -0.6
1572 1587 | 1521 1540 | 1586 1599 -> -0.3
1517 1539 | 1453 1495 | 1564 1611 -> 0.2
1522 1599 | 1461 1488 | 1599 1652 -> -3.0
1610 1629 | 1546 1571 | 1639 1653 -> 0.6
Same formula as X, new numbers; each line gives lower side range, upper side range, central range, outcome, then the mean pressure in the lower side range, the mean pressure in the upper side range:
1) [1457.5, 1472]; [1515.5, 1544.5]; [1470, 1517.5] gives 9.9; 5.76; 5.61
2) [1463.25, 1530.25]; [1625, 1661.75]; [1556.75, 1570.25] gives -1.9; 4.84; 5.44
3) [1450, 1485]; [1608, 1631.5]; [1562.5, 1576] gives -0.3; 5.74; 5.59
